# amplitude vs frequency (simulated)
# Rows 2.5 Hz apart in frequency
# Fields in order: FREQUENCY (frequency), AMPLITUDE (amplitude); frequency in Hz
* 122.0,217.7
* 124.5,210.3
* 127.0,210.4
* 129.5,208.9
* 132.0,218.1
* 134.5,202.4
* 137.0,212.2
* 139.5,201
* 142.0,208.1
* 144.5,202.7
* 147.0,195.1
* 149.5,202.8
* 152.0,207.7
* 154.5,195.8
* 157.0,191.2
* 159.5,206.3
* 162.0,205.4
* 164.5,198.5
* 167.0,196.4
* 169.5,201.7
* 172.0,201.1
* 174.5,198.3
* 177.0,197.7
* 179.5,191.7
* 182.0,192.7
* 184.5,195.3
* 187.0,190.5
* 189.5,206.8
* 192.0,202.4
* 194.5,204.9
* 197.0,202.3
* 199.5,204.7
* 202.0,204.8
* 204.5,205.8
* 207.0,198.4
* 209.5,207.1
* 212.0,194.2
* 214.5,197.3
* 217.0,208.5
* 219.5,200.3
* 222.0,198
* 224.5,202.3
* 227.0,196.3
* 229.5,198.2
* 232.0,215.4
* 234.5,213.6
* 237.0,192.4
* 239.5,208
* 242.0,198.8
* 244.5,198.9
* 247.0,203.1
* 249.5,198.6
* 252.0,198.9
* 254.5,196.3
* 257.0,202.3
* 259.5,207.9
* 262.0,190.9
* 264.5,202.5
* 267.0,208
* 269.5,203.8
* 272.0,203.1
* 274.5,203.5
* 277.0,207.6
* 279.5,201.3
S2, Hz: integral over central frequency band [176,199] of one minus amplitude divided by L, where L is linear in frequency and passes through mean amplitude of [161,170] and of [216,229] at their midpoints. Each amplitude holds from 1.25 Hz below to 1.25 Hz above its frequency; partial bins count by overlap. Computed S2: 0.2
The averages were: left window 200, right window 201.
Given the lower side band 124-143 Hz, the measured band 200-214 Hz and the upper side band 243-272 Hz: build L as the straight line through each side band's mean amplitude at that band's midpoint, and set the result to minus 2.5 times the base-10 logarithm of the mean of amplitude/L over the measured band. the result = 0.012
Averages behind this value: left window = 209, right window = 201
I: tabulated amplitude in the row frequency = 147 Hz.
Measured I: 195.1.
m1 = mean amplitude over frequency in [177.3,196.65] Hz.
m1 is 198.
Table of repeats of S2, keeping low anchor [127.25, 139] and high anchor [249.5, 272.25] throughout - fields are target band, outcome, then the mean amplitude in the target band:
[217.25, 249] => 0.1 Hz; 202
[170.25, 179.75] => 0.4 Hz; 198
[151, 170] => 0.7 Hz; 200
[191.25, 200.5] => 0.1 Hz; 204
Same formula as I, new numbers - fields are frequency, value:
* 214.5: 197.3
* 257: 202.3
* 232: 215.4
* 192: 202.4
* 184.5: 195.3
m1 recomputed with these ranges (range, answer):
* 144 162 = 200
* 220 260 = 202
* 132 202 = 201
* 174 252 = 201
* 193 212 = 203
